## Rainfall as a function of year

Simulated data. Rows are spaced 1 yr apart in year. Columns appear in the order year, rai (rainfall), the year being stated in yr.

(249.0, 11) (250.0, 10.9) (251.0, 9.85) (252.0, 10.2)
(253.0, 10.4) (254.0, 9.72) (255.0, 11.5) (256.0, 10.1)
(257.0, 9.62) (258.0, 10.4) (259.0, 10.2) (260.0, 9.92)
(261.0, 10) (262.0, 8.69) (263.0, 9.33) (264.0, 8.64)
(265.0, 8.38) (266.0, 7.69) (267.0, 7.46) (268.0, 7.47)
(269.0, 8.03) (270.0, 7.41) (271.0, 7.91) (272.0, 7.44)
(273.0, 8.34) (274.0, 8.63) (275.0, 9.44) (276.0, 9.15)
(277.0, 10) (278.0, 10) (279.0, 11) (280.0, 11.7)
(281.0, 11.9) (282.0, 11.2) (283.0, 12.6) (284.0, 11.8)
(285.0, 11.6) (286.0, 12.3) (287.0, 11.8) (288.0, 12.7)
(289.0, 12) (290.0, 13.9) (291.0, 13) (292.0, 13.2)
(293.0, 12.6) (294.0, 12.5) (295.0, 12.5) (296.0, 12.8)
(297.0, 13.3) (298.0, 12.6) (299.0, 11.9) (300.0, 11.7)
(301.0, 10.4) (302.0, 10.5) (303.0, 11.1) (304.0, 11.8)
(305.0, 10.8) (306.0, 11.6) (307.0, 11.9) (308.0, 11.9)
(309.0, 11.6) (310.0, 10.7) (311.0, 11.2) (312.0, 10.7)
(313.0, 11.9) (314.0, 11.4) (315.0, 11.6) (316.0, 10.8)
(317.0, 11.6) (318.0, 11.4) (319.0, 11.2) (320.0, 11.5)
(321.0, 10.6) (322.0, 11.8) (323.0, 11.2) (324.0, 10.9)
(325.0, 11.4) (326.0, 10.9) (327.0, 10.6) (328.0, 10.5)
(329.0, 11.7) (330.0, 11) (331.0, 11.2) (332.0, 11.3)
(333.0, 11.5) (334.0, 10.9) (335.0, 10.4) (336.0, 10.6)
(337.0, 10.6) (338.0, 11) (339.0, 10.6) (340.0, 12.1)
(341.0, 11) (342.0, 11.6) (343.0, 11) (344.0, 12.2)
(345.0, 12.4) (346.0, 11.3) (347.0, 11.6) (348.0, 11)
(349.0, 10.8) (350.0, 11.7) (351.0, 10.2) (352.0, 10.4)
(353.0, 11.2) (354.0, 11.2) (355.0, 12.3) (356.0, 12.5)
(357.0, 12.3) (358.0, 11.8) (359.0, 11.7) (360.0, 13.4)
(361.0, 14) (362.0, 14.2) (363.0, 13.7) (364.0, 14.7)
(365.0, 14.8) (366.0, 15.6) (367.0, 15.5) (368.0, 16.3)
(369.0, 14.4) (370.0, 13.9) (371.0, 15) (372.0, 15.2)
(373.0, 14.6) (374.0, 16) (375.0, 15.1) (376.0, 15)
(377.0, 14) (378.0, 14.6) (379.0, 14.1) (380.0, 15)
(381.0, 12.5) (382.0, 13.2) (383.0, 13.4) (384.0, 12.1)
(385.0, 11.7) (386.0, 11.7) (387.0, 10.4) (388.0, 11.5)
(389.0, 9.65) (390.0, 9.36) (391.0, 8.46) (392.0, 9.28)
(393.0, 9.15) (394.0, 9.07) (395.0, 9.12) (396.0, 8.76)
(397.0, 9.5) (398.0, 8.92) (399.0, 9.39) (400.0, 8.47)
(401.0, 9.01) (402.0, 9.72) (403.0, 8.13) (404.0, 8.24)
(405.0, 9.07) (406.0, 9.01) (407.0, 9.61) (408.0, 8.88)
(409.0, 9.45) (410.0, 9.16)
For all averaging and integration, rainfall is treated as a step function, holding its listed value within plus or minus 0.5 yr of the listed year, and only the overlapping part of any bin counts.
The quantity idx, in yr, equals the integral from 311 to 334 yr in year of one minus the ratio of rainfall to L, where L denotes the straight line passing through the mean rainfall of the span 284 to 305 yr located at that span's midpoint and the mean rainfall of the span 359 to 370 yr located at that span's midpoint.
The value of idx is 3.3 yr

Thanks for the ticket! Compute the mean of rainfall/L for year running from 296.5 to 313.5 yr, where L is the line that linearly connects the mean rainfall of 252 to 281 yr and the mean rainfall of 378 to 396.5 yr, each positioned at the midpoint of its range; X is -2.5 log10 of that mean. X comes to -0.17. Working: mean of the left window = 9.3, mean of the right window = 11.1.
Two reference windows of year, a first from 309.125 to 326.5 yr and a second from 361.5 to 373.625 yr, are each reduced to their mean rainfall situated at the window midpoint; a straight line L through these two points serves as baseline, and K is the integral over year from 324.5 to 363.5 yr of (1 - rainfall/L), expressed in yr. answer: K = 4.7 yr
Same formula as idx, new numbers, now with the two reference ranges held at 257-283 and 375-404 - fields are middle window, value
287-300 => -4.15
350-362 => -1.75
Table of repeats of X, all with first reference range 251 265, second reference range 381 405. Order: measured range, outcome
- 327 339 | -0.11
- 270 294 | -0.12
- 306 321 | -0.15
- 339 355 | -0.14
